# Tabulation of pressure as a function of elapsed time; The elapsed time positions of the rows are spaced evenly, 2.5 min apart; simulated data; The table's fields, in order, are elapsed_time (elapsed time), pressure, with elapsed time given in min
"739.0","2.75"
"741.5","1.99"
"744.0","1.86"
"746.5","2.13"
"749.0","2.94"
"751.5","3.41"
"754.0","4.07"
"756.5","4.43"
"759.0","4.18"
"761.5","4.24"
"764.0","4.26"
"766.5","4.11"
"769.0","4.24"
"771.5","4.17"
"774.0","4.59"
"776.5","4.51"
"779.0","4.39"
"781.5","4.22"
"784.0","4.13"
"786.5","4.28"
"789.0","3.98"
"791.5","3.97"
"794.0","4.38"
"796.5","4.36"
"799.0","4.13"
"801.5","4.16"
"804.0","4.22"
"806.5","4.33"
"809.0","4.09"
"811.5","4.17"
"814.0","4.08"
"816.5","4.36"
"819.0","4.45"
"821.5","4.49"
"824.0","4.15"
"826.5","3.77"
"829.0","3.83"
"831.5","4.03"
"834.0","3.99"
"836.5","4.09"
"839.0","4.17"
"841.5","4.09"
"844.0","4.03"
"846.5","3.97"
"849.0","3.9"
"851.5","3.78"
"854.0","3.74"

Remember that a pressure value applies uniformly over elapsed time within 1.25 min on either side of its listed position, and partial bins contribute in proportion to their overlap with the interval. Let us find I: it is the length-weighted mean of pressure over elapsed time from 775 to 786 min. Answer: 4.32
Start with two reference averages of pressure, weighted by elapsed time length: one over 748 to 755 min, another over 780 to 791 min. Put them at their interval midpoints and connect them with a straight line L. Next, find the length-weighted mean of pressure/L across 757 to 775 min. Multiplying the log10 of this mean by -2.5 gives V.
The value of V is -0.14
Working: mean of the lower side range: 3.47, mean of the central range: 4.26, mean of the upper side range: 4.15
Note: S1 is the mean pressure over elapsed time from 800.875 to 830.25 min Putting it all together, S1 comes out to 4.18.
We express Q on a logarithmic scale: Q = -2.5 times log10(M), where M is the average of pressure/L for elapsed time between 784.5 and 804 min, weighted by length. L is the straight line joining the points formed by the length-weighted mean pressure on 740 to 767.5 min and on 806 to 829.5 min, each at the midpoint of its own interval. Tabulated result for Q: -0.08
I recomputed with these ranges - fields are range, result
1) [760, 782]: 4.3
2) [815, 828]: 4.23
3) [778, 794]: 4.18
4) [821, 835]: 4.02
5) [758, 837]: 4.2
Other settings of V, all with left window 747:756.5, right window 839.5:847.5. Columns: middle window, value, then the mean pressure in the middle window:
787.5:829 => -0.095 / 4.18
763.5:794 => -0.162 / 4.24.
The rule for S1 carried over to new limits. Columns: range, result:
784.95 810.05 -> 4.19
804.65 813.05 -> 4.19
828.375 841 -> 4.04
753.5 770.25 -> 4.23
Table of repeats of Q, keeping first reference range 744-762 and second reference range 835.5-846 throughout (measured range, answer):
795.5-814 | -0.10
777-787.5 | -0.16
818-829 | -0.05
